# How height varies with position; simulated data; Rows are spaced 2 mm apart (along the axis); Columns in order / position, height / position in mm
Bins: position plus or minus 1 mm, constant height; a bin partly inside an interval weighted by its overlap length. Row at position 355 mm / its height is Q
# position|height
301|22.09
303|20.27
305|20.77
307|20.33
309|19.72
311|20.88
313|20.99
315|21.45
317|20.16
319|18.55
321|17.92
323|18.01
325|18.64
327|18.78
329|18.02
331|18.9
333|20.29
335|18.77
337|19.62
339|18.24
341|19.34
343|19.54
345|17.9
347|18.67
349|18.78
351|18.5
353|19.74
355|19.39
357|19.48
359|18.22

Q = 19.39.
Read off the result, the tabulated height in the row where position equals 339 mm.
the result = 18.24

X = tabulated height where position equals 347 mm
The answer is 18.67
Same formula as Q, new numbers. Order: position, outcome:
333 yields 20.29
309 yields 19.72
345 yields 17.9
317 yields 20.16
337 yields 19.62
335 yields 18.77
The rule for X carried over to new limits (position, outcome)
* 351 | 18.5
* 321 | 17.92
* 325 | 18.64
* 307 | 20.33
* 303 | 20.27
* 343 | 19.54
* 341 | 19.34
